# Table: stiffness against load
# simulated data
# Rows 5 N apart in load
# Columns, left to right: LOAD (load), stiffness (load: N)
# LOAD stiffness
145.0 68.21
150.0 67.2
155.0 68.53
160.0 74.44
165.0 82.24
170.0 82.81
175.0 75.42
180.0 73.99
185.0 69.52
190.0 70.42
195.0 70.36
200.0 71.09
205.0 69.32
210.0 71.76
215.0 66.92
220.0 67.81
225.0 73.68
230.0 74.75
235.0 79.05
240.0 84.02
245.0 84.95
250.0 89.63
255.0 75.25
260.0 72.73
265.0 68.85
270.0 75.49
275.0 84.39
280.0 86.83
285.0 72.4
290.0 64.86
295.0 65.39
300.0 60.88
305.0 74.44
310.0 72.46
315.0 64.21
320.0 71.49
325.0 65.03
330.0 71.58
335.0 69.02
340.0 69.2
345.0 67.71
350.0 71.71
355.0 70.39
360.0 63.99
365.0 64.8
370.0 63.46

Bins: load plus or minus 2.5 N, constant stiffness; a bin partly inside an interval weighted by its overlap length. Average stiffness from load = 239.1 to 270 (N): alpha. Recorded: 78.7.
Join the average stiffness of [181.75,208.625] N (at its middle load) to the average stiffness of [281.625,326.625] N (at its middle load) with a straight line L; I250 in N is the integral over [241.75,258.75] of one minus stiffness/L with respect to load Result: -3.24 N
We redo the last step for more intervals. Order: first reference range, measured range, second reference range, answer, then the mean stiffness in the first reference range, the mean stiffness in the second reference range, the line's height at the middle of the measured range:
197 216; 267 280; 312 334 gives -2.2 N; 70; 68.2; 69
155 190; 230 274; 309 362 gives -4.0 N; 75.4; 68.7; 72.2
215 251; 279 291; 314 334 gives -0.3 N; 77.8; 68.4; 72.5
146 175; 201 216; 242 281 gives 1.4 N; 74.7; 79.5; 77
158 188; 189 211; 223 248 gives 2.0 N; 76.3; 79.6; 77.8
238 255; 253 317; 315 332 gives 3.6 N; 84.7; 68.5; 76.6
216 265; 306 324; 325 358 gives 0.5 N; 77.2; 69.5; 71.5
